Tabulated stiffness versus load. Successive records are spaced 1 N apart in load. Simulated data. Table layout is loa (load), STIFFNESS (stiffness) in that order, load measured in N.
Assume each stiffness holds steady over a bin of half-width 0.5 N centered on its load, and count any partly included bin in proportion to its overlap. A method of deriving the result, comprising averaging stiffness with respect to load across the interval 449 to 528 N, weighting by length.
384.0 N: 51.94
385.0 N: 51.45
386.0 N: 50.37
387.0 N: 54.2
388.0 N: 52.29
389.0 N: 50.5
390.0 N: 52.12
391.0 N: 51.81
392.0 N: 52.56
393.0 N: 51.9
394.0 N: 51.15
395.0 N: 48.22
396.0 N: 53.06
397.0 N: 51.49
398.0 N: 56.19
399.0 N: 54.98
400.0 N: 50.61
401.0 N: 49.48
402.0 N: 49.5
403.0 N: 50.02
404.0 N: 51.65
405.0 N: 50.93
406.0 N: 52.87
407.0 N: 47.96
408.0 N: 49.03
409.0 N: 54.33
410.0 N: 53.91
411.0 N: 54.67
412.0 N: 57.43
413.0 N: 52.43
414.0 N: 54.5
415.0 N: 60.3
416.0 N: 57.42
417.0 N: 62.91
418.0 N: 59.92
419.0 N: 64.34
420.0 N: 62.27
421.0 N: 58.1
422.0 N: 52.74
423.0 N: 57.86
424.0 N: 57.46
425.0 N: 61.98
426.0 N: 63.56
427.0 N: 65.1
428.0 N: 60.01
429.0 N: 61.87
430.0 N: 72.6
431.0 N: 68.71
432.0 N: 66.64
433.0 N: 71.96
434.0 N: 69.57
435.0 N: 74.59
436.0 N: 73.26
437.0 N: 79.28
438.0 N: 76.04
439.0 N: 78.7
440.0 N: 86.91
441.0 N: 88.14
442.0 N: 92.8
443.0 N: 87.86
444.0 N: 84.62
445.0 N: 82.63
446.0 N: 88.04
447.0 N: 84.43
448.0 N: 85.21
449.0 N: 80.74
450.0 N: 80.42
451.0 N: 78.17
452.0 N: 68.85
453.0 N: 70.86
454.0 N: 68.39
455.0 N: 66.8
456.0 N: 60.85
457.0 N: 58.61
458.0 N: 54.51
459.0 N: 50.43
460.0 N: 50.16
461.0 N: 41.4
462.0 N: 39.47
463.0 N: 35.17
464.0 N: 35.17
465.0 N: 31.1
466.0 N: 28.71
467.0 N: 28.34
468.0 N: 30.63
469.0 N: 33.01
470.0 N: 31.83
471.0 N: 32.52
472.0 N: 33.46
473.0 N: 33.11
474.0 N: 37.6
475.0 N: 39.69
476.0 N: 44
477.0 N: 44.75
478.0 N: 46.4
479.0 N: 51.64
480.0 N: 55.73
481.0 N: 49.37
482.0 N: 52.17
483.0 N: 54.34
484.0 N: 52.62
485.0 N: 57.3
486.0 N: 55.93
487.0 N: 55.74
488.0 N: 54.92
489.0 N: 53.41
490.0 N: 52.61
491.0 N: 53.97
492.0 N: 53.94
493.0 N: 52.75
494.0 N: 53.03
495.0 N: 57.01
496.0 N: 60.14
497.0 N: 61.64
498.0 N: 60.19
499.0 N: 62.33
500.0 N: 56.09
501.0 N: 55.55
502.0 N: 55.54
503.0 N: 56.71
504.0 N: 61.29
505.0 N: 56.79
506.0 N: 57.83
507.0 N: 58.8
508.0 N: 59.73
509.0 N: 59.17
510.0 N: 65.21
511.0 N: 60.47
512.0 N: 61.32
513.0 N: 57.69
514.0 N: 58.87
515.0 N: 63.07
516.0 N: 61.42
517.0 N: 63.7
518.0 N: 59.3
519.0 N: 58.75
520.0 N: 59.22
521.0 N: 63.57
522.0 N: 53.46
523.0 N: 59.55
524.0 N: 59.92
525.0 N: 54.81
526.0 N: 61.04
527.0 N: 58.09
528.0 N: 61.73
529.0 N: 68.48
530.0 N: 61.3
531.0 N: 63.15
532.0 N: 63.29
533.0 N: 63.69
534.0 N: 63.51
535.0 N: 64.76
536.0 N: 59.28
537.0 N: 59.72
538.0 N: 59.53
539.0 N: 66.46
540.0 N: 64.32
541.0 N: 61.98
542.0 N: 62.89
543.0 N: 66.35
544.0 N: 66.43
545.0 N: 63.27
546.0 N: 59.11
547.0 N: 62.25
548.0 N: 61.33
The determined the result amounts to 53.7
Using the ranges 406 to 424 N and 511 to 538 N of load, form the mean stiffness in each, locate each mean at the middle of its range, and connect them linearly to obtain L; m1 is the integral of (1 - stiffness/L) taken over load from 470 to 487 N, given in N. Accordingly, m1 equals 3.7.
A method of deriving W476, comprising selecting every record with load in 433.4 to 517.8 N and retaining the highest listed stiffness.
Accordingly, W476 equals 92.8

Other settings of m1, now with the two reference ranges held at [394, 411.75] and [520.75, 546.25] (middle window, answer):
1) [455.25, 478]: 6.61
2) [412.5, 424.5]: -1.22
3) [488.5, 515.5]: 0.69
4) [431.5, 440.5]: -3.45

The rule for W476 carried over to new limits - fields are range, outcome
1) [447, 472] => 85.21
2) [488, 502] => 62.33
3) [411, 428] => 65.1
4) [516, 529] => 68.48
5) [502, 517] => 65.21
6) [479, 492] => 57.3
